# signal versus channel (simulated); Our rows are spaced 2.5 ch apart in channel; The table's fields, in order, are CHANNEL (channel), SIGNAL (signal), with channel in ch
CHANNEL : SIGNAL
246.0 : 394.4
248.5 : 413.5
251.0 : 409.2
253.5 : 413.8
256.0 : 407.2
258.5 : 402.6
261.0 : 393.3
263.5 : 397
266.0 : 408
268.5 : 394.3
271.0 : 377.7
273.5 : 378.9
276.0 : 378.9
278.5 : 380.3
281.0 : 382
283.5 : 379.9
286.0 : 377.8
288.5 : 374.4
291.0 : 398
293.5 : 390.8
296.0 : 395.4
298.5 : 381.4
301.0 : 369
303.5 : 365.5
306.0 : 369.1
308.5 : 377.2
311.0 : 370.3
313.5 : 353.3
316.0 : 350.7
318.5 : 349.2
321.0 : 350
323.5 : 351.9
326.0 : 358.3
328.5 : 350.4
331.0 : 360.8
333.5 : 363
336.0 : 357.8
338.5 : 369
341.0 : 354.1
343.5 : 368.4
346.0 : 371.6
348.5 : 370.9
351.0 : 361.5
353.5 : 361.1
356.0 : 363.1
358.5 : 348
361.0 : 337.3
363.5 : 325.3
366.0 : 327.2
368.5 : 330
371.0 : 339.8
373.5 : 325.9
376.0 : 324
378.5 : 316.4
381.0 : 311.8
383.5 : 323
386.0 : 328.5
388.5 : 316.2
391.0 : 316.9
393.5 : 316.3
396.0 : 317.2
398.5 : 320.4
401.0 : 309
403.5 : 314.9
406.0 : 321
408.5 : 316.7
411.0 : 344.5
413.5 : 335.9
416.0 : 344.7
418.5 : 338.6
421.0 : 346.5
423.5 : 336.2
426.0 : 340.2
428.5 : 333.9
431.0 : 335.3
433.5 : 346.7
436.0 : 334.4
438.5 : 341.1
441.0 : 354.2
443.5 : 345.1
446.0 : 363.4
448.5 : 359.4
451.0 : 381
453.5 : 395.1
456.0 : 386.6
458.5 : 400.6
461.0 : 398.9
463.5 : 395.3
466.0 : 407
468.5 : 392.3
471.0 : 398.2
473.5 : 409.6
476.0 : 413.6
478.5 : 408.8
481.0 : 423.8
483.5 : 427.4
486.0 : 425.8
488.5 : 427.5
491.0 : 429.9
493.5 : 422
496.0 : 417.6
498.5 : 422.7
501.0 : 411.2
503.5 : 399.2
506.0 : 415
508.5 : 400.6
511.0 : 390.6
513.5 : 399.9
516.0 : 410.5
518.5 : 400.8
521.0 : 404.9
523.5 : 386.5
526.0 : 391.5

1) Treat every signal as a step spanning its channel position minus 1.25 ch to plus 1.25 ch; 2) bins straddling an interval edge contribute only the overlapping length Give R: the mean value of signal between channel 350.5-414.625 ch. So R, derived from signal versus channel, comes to 329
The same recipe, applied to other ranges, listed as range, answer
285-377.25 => 359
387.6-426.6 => 327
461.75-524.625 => 410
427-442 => 341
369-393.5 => 322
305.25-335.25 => 358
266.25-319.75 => 377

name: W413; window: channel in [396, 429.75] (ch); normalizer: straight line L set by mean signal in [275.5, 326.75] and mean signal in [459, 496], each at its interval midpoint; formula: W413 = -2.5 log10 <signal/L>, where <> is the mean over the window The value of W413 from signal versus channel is 0.20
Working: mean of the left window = 372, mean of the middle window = 330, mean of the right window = 413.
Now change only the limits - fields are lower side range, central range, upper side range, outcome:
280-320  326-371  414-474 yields 0.05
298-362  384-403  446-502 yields 0.20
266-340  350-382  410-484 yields 0.11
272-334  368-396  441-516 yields 0.19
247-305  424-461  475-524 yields 0.13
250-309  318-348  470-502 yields 0.10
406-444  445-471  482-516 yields -0.05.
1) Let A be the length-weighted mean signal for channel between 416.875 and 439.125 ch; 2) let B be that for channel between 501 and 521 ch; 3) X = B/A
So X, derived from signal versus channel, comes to 1.19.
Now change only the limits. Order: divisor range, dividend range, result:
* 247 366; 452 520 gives 1.09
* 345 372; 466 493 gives 1.19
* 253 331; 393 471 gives 0.93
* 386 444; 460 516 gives 1.24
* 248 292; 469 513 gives 1.05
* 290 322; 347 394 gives 0.90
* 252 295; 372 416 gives 0.82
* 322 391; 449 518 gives 1.18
